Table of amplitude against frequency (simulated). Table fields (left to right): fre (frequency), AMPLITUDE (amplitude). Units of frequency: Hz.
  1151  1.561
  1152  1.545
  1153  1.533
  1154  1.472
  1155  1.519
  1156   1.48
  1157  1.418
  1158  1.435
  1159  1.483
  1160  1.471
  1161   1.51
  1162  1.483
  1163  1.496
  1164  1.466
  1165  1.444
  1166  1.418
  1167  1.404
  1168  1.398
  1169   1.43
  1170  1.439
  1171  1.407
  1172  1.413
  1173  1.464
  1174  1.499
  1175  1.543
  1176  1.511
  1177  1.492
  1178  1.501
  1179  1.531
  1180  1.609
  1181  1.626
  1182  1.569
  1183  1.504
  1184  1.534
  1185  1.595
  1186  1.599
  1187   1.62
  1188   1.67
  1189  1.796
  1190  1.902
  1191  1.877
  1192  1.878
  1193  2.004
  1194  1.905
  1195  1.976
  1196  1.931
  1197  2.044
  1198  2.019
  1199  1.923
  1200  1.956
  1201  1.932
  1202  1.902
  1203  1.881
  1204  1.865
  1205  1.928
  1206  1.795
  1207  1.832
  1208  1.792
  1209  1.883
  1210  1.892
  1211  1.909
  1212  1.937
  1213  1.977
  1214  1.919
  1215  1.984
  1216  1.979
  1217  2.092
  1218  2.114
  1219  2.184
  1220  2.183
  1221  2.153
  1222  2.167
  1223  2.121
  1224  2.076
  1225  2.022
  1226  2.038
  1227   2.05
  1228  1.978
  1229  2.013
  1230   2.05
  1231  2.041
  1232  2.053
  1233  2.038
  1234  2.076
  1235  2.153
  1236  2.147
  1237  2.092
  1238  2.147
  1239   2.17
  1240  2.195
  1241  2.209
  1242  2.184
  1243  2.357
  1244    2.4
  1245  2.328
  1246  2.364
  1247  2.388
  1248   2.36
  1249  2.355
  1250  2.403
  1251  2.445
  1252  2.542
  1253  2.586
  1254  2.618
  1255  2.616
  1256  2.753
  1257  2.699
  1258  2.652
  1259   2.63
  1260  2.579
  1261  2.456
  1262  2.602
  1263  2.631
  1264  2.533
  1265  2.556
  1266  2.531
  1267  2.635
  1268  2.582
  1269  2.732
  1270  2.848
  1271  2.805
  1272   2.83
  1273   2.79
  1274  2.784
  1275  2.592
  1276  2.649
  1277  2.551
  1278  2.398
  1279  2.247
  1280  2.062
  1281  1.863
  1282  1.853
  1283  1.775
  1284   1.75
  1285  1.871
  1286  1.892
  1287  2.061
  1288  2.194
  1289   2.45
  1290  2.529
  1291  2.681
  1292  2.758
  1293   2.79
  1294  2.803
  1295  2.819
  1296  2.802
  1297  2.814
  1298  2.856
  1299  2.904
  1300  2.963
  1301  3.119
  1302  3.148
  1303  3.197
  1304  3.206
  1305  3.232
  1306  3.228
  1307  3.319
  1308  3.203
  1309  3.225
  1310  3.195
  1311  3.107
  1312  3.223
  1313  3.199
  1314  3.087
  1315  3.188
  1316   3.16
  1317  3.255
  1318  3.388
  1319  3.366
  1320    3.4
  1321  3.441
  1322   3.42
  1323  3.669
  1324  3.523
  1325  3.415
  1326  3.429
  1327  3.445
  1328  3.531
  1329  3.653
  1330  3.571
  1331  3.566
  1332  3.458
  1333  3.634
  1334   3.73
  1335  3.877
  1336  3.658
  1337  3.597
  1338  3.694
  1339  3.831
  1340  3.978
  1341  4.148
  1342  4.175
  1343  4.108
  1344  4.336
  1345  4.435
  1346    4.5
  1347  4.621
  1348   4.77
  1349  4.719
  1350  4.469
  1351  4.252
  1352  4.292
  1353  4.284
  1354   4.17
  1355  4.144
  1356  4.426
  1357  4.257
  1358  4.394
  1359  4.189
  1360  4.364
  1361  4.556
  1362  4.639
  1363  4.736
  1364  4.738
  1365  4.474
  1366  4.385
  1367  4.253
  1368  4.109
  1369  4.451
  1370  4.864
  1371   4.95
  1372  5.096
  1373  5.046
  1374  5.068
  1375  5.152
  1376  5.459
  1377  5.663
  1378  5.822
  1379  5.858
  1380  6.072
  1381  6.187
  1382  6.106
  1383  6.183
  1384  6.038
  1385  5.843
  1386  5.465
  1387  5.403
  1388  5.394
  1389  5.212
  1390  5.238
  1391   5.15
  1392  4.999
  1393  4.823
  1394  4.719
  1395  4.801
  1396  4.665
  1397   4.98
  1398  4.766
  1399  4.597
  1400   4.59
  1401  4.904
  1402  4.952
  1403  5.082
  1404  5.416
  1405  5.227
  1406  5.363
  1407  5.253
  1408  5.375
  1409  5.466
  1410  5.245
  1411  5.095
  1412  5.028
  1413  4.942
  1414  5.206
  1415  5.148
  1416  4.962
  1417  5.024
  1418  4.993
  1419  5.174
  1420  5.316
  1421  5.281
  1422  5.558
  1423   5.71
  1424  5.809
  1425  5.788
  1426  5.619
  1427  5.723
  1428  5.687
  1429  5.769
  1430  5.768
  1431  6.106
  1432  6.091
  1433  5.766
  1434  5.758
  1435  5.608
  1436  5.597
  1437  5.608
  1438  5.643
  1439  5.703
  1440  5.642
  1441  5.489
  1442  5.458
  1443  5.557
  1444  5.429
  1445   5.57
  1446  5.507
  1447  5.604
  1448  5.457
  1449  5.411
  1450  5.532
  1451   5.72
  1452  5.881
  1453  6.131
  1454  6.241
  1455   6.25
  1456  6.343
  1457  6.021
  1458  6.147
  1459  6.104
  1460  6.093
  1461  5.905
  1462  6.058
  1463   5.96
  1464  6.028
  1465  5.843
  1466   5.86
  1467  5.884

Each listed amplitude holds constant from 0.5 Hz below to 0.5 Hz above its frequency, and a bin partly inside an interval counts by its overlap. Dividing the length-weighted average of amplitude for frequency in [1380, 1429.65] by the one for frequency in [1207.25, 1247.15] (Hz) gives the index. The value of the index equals 2.53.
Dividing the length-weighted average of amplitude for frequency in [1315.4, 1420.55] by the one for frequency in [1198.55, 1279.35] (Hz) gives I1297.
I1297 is 2.03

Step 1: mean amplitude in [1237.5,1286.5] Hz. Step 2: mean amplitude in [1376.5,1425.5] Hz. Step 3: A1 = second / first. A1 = 2.19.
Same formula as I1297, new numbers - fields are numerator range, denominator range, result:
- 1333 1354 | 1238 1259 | 1.71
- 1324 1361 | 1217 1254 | 1.83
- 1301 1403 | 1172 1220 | 2.38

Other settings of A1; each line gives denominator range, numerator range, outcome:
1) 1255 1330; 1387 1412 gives 1.79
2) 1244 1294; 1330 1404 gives 1.91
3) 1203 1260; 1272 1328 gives 1.32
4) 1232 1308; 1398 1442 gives 2.14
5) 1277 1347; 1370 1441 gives 1.70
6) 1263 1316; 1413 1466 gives 2.10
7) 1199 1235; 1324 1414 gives 2.35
